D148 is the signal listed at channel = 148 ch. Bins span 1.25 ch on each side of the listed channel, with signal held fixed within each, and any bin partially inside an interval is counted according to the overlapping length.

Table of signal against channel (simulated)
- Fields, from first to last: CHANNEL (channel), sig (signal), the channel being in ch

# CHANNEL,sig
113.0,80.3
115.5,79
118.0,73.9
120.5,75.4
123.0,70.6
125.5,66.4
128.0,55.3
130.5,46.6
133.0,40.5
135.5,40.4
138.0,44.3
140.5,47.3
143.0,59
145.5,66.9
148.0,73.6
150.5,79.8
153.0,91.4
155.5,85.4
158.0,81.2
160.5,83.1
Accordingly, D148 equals 73.6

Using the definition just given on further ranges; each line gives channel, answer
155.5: 85.4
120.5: 75.4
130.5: 46.6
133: 40.5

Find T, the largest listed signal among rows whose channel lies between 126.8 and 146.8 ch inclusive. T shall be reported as 66.9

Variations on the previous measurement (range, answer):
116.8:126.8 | 75.4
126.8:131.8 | 55.3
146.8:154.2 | 91.4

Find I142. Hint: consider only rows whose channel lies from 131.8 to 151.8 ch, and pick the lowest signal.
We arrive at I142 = 40.4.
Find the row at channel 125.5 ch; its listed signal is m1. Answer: 66.4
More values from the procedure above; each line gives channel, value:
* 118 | 73.9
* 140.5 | 47.3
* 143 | 59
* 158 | 81.2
